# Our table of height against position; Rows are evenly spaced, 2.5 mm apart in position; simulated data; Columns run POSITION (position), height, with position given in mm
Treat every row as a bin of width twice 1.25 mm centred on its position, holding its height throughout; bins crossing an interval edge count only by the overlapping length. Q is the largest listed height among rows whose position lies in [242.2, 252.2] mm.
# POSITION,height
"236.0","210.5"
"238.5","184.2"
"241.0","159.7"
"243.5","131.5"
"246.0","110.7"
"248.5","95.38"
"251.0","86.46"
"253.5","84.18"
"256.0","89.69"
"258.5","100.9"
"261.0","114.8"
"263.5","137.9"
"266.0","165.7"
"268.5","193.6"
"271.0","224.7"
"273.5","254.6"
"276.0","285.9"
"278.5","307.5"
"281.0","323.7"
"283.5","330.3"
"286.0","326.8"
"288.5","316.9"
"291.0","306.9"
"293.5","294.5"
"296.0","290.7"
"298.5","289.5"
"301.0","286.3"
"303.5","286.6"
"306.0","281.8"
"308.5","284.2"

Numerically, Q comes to 131.5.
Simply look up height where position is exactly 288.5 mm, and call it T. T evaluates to 316.9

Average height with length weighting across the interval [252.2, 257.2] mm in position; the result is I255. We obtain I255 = 86.9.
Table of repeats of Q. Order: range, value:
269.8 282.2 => 323.7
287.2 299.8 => 316.9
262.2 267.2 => 165.7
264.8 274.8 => 254.6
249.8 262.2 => 114.8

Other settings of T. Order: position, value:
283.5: 330.3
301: 286.3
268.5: 193.6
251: 86.46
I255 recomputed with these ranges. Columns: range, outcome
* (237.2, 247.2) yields 147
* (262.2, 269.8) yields 166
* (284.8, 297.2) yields 307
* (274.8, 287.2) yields 315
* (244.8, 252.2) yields 97.5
